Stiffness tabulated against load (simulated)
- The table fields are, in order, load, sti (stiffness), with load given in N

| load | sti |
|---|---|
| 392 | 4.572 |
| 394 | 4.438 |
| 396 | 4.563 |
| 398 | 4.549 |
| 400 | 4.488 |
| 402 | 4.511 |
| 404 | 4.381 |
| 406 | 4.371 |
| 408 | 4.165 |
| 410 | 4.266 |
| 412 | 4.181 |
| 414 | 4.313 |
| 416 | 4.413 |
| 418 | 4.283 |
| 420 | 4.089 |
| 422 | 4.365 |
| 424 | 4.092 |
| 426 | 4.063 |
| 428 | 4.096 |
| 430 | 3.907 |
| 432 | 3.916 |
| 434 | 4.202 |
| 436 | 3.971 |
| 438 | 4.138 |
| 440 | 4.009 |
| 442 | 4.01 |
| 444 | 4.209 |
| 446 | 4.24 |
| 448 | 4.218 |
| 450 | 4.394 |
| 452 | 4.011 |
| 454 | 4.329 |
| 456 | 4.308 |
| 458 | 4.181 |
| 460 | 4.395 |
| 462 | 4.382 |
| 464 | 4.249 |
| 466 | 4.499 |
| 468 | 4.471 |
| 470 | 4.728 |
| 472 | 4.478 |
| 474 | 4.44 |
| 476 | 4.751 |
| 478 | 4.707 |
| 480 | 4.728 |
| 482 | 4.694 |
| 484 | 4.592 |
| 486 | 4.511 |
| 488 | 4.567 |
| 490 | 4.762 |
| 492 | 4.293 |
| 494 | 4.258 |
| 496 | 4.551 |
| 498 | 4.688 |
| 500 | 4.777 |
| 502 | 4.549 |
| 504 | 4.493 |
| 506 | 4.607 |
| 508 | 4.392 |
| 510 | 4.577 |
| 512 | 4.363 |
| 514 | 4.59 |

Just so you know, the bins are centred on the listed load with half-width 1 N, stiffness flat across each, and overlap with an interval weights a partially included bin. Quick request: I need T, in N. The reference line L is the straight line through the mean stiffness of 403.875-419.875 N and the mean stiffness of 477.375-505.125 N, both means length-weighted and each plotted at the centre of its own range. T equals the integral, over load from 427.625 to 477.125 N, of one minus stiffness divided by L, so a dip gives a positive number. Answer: 1.9 N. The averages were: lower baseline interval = 4.28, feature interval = 4.26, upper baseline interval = 4.58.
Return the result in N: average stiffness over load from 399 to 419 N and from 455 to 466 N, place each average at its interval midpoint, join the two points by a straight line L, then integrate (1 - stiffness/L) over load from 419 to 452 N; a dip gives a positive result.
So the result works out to 1.6 N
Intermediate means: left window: 4.34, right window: 4.32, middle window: 4.12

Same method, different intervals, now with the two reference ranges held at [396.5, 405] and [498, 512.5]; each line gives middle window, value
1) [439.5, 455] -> 1.1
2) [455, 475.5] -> 0.5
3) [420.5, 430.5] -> 0.9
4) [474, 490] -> -0.4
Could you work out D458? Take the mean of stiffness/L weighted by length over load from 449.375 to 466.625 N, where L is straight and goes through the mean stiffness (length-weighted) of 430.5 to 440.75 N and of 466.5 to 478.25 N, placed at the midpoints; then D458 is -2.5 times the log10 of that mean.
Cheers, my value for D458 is 0.02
